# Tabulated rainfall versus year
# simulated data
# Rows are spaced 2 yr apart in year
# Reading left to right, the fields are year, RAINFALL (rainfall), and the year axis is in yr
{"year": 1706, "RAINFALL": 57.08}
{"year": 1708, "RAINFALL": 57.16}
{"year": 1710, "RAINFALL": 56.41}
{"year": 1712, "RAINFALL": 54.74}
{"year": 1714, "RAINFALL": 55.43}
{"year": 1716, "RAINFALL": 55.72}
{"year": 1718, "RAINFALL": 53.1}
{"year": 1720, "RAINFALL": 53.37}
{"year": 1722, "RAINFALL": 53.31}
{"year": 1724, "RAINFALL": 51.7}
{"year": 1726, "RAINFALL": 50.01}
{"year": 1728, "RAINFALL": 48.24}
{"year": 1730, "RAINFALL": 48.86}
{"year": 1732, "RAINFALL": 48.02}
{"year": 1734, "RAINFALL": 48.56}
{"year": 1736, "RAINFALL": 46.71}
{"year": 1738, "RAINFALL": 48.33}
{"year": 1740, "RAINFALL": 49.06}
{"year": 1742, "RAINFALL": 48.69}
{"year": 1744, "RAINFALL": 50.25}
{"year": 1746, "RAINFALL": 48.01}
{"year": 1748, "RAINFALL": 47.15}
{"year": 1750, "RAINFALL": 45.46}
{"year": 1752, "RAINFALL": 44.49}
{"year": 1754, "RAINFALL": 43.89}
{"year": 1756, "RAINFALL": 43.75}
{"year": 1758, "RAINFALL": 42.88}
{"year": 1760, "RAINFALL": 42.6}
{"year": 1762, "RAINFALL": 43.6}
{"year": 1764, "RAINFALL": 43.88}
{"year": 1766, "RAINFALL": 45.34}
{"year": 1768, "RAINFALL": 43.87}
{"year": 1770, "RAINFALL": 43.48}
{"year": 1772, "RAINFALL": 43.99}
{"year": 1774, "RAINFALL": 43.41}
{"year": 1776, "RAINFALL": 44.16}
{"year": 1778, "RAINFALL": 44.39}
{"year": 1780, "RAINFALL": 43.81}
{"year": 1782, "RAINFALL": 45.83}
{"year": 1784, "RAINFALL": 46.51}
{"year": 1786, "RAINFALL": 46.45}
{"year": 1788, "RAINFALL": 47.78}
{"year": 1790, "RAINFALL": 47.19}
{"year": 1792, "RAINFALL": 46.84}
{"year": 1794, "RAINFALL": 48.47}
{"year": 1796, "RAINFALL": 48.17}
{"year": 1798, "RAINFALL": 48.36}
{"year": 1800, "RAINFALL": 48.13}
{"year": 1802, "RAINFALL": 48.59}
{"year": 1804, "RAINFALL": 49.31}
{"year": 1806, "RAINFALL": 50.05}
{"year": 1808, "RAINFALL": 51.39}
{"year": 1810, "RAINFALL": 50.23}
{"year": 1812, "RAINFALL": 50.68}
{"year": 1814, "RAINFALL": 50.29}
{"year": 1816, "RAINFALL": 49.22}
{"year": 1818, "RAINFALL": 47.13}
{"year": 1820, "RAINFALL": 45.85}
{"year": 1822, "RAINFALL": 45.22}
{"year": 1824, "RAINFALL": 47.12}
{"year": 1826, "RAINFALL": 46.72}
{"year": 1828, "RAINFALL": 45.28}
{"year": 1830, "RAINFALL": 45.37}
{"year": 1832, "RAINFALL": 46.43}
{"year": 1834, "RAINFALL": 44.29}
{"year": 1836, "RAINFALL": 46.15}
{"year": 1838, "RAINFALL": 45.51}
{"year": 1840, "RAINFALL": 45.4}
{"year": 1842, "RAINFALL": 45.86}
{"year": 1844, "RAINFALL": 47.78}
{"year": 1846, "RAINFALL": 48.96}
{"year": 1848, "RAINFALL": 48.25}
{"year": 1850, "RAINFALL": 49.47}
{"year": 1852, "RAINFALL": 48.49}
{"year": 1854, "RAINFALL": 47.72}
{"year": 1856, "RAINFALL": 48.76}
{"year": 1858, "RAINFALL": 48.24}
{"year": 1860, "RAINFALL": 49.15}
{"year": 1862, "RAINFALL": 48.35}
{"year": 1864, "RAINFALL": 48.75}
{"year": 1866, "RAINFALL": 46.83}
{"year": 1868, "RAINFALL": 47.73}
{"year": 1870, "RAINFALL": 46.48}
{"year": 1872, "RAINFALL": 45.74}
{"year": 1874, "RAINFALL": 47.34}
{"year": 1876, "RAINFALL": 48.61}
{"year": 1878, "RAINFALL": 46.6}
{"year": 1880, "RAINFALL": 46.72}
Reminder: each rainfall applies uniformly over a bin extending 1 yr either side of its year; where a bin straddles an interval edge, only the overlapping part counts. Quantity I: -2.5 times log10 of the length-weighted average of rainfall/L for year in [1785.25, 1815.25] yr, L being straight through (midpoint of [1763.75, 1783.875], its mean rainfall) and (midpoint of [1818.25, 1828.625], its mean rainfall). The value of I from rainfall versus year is -0.08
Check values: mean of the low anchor 44.3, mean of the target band 48.8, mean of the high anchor 46.1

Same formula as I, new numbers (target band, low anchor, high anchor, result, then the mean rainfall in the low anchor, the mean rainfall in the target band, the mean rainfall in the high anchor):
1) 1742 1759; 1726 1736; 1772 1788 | 0.03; 48.4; 45.9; 45.1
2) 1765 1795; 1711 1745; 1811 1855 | 0.08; 50.8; 45.4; 47.1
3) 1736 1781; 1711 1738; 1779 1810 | 0.10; 51.3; 45.2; 47.9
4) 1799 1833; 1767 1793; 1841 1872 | -0.04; 45.2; 48.1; 48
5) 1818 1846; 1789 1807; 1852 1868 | 0.05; 48.3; 46.1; 48.2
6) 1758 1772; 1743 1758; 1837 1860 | 0.06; 45.9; 43.7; 47.7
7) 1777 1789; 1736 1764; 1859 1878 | 0.01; 46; 45.8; 47.6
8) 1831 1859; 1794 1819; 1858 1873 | 0.02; 49.3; 47.2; 47.6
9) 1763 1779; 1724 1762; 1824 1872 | 0.07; 47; 44.1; 47.2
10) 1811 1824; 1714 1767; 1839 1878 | 0.00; 48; 48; 47.8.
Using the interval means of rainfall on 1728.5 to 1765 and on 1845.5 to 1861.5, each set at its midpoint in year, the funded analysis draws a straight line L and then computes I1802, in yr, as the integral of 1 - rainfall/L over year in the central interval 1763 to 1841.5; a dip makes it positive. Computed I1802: 1.4 yr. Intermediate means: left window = 46.4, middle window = 46.7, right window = 48.6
